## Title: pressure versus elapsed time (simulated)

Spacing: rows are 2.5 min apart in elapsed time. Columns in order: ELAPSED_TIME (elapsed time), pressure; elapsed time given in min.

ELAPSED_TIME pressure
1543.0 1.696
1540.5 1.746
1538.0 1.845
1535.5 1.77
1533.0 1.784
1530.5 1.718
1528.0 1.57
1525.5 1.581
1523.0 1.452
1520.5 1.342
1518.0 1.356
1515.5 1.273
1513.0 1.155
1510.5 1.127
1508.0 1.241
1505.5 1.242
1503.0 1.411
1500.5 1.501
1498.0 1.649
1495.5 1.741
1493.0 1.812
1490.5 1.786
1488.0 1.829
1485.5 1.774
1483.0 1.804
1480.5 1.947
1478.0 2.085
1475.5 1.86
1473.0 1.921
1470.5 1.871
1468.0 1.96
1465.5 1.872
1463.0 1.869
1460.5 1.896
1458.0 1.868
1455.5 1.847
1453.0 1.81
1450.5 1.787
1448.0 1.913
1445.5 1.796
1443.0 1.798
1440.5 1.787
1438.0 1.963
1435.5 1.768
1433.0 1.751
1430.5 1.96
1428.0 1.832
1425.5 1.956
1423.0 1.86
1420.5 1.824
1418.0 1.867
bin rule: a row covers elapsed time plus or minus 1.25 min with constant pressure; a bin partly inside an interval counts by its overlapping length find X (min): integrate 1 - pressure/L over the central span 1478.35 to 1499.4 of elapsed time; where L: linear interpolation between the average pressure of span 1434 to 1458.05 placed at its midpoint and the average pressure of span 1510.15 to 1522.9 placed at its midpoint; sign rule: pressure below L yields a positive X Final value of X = -4.33 min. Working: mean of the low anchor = 1.83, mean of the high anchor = 1.28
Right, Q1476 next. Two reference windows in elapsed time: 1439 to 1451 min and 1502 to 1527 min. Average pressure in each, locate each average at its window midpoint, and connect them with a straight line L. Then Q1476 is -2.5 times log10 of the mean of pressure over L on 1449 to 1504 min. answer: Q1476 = -0.14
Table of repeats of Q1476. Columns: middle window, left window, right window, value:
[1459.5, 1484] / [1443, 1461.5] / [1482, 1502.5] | -0.074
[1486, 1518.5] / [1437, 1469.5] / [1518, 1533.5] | 0.120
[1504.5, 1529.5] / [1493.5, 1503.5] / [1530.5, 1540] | 0.259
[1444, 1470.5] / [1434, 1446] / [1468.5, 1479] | 0.010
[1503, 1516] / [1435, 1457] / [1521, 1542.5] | 0.366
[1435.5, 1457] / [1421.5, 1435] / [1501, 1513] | -0.066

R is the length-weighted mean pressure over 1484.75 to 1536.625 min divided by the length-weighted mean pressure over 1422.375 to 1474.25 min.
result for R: 0.82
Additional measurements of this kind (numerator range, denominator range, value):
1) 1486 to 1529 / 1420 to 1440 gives 0.79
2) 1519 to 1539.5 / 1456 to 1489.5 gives 0.86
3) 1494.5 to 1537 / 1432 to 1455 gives 0.81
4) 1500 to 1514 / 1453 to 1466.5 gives 0.68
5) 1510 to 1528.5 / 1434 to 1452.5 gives 0.74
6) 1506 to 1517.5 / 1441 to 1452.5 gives 0.67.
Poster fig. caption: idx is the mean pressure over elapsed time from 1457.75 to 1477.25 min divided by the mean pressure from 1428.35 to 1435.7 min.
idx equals 1.0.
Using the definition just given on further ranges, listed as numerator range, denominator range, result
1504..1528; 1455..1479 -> 0.69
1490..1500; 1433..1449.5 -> 0.94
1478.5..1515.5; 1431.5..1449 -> 0.86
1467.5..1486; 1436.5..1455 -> 1.04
